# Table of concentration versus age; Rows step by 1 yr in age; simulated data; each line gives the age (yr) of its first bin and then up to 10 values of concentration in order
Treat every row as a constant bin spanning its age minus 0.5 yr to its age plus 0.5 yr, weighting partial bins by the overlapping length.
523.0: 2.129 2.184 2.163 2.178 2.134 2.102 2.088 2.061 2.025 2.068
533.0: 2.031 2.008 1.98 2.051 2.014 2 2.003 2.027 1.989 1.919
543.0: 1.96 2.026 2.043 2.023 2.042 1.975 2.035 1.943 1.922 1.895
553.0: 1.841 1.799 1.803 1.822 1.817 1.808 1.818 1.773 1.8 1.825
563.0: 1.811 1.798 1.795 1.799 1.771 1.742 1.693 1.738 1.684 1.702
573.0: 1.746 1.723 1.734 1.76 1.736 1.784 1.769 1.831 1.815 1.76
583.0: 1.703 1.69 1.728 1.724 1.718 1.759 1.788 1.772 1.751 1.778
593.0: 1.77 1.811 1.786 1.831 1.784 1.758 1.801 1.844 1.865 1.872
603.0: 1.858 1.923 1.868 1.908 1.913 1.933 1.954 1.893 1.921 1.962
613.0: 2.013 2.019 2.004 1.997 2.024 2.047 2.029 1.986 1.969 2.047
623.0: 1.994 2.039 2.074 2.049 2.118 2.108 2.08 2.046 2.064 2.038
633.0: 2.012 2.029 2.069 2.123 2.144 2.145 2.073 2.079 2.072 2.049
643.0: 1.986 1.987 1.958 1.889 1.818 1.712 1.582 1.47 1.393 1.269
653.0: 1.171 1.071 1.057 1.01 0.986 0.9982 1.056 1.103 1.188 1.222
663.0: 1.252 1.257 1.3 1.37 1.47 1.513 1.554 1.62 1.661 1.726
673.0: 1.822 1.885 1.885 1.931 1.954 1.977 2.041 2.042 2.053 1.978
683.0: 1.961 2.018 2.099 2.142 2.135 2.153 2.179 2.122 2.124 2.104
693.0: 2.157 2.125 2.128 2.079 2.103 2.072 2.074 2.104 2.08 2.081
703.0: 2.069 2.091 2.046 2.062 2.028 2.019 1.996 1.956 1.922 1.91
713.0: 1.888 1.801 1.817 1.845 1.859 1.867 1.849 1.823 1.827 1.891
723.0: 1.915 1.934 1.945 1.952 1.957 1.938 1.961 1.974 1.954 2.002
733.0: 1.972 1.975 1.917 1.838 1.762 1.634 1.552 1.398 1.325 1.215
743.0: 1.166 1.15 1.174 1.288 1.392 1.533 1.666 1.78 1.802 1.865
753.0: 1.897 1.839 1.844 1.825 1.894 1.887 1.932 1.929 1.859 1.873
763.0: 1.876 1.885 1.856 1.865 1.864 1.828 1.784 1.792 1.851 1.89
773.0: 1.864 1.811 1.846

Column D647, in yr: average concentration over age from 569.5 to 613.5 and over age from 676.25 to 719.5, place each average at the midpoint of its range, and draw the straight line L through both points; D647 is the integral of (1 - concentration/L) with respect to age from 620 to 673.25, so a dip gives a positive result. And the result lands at 6.0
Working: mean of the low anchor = 1.81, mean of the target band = 1.7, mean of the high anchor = 2.03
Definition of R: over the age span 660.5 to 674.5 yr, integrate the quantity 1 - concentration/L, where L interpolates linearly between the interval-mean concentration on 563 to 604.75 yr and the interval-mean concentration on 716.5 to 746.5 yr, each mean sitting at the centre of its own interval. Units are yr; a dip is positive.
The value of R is 2.1 yr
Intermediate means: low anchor 1.77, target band 1.49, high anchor 1.73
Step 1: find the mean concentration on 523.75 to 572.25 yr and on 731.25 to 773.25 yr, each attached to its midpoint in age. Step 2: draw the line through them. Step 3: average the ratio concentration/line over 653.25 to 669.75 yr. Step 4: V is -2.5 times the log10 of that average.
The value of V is 0.43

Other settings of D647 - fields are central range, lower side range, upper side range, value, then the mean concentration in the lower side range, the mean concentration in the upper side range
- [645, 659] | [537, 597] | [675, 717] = 4.3 yr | 1.83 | 2.03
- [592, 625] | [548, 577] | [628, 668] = -4.0 yr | 1.8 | 1.64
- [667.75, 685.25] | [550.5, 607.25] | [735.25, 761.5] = -1.8 yr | 1.79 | 1.64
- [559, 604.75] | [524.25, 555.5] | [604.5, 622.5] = 4.8 yr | 2.01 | 1.97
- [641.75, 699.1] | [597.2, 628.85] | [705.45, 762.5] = 4.8 yr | 1.96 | 1.79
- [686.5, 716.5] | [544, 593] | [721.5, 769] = -4.6 yr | 1.81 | 1.76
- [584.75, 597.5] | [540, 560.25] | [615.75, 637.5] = 1.4 yr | 1.92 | 2.05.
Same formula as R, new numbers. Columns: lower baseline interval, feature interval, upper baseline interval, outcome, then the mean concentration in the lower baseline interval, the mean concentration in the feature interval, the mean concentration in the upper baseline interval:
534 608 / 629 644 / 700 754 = -2.0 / 1.84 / 2.06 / 1.81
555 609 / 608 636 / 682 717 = -2.2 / 1.79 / 2.02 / 2.04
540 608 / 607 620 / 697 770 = -1.1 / 1.82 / 1.98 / 1.83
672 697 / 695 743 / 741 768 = -0.6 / 2.04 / 1.89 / 1.69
